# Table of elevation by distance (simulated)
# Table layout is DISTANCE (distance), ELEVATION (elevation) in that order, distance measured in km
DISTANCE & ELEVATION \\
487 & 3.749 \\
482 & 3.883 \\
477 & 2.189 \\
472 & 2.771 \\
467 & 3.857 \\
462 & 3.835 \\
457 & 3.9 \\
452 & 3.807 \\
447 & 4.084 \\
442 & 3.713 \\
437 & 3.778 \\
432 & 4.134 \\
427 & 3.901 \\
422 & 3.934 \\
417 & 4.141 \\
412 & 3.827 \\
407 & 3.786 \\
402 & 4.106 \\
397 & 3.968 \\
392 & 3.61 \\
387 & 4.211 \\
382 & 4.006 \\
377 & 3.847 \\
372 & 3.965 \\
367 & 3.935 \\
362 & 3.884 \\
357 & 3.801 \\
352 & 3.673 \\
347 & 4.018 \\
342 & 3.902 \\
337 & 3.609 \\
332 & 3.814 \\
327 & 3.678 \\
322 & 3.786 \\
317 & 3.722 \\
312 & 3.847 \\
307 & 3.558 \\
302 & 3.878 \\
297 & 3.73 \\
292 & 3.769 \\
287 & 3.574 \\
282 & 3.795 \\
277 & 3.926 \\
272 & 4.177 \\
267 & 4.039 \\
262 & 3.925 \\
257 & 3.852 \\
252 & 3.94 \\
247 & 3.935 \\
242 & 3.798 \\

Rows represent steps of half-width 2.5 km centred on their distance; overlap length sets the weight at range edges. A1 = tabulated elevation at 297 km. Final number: 3.73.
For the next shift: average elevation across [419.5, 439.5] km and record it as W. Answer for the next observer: 3.94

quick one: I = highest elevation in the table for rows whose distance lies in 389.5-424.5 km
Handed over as 4.141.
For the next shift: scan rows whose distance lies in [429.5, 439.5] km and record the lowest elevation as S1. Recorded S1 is 3.778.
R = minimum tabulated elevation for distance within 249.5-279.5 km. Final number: 3.852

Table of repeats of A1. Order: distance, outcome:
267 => 4.039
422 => 3.934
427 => 3.901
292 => 3.769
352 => 3.673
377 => 3.847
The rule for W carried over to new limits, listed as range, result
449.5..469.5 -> 3.85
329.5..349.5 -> 3.84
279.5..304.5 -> 3.75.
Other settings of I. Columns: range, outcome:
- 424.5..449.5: 4.134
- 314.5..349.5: 4.018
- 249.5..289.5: 4.177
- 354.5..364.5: 3.884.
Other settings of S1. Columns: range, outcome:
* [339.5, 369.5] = 3.673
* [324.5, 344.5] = 3.609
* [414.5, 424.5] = 3.934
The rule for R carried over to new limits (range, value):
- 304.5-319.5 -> 3.558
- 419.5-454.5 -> 3.713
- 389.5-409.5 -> 3.61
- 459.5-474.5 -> 2.771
